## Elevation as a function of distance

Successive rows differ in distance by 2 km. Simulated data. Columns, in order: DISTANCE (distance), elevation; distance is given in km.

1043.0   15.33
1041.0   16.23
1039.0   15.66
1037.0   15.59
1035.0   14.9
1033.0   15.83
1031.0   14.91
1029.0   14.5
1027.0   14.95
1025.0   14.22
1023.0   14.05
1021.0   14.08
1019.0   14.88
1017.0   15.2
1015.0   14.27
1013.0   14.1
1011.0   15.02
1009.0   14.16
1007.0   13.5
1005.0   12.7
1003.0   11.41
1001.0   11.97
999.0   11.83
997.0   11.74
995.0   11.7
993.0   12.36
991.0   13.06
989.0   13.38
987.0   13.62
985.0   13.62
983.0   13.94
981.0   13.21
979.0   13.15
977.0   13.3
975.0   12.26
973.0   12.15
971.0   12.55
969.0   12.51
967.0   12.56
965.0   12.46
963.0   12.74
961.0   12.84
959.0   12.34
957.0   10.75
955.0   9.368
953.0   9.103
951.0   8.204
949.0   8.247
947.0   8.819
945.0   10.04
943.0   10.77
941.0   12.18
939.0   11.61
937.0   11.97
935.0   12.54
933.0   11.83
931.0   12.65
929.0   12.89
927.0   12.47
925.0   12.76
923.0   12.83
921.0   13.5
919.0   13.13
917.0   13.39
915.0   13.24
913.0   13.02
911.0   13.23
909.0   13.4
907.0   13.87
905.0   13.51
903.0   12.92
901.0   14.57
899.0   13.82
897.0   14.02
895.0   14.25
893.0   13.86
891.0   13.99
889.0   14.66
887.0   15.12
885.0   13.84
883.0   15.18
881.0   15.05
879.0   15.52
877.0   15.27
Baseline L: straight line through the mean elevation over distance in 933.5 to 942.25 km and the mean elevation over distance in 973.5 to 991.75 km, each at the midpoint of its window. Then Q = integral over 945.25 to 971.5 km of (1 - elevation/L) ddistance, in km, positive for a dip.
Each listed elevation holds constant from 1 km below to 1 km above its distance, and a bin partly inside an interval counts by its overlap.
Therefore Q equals 3.6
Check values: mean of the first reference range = 12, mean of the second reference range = 13.3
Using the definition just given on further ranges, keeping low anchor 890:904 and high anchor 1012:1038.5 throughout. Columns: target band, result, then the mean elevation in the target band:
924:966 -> 8.7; 11.3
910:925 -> 0.9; 13.2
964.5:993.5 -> 3.0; 13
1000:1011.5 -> 1.2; 13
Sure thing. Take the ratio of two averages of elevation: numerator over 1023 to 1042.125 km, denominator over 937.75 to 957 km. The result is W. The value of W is 1.5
